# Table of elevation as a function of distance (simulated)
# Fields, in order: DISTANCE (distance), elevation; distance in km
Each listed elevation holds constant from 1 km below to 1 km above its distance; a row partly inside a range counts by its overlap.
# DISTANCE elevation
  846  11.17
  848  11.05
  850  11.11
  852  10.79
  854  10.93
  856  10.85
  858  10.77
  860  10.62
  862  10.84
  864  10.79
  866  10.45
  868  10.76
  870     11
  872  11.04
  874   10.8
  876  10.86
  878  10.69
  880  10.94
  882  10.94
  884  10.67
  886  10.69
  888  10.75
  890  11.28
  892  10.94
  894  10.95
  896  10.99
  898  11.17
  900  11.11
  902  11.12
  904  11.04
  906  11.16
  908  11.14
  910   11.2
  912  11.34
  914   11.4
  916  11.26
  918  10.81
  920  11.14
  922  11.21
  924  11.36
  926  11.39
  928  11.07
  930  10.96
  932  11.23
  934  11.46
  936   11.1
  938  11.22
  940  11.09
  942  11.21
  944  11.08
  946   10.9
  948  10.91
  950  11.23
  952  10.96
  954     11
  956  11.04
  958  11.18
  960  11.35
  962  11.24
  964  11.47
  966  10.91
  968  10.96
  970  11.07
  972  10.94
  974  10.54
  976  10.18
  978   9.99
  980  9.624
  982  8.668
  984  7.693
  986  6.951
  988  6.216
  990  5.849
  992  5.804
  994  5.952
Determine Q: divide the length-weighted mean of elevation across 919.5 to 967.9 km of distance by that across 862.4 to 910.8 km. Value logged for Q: 1.02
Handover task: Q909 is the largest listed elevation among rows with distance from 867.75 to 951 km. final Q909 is 11.46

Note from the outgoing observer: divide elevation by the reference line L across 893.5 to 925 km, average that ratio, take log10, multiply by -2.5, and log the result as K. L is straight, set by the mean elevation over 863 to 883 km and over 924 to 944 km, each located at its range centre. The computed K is -0.01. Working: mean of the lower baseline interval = 10.8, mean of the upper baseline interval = 11.2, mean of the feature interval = 11.2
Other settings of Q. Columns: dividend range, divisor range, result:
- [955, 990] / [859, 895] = 0.91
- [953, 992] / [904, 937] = 0.87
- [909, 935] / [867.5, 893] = 1.03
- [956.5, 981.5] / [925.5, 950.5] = 0.97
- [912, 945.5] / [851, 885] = 1.04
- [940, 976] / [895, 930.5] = 0.99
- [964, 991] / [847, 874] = 0.86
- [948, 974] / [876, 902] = 1.01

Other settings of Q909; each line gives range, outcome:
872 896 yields 11.28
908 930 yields 11.4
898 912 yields 11.34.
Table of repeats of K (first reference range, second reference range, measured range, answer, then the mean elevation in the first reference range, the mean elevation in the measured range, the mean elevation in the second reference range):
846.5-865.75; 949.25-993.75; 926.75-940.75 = -0.11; 10.9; 11.2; 9.69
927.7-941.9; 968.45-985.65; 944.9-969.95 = -0.07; 11.2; 11.1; 9.76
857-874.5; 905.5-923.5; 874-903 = 0.00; 10.8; 10.9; 11.2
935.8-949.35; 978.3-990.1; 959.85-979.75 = -0.21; 11.1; 10.8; 7.77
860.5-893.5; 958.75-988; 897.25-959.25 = -0.08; 10.8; 11.1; 9.99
